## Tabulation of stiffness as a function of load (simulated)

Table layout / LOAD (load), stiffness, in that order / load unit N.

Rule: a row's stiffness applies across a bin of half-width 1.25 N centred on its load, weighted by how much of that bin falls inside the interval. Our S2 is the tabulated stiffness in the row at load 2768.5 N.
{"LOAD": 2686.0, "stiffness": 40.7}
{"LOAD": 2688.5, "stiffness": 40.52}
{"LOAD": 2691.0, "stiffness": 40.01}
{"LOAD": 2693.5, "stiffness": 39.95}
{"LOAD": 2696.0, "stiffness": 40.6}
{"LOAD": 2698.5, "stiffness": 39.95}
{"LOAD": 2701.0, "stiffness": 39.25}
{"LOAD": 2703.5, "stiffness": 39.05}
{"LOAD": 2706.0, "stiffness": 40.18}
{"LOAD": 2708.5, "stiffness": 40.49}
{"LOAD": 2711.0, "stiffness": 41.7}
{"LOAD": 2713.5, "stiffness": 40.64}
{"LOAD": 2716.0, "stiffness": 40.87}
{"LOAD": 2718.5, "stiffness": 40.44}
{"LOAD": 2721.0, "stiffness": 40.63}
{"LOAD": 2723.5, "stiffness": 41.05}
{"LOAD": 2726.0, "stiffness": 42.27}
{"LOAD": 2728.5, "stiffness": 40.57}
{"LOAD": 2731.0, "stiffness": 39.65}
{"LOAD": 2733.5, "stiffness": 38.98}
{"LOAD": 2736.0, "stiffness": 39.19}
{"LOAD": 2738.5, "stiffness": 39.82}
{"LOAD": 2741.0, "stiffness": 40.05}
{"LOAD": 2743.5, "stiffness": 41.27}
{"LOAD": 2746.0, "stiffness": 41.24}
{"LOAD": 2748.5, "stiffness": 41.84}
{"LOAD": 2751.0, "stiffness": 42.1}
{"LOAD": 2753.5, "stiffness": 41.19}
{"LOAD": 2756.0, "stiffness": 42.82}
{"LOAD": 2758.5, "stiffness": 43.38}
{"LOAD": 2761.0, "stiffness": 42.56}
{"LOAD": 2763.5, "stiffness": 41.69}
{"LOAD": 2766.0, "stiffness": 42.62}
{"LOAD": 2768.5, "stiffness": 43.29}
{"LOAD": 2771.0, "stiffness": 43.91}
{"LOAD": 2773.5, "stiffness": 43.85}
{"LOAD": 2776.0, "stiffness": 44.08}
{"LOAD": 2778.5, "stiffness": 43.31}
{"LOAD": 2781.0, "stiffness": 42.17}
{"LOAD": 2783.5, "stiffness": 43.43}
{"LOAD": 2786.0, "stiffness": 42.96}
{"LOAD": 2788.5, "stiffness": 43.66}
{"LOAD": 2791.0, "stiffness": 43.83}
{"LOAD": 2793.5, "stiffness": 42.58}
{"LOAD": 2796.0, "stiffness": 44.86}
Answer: 43.29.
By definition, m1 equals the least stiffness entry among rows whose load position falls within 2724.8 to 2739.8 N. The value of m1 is 38.98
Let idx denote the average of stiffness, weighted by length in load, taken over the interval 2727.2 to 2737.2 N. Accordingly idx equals 39.6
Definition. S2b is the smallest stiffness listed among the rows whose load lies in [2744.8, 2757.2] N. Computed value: 41.19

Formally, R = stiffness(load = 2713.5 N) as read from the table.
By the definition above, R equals 40.64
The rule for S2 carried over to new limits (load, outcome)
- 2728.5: 40.57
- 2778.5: 43.31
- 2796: 44.86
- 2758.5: 43.38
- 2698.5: 39.95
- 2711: 41.7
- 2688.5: 40.52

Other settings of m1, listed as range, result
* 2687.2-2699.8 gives 39.95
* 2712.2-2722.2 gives 40.44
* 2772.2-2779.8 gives 43.31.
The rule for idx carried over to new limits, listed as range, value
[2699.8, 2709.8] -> 39.8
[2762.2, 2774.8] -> 43.1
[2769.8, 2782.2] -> 43.5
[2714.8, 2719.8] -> 40.7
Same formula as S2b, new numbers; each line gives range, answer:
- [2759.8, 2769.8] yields 41.69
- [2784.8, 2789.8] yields 42.96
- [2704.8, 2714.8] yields 40.18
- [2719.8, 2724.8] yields 40.63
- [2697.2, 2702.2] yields 39.25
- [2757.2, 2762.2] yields 42.56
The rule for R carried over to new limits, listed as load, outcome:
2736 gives 39.19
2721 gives 40.63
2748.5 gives 41.84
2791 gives 43.83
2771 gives 43.91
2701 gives 39.25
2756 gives 42.82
